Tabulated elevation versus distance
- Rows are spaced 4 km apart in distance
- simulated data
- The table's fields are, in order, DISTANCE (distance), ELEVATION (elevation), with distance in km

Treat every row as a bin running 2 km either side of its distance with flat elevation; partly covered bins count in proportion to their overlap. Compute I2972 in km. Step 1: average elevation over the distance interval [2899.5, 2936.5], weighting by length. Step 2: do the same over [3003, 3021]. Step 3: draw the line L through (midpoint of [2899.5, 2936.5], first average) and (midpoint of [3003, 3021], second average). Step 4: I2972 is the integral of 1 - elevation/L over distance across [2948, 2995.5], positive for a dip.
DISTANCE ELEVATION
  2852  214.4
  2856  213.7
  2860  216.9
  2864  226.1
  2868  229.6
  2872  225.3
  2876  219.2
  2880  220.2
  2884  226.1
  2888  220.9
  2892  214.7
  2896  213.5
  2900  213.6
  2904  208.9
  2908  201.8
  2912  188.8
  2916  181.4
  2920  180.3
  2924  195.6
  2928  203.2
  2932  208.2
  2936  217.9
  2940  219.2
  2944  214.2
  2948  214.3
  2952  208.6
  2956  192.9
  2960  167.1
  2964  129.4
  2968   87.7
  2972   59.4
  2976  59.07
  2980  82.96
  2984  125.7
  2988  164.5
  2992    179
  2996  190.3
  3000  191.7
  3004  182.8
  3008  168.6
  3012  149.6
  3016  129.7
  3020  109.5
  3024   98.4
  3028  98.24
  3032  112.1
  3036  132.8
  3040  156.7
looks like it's 9.09 km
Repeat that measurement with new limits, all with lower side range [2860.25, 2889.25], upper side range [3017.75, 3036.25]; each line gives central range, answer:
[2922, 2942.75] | -3.4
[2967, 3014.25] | -1.9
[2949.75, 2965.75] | -1.4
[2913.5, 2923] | 0.4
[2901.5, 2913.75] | -0.1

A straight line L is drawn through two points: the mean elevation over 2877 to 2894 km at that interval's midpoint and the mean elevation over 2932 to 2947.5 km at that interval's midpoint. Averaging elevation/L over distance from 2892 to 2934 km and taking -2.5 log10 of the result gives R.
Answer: 0.09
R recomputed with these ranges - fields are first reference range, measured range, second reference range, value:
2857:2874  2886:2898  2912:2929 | -0.05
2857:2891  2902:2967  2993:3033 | -0.03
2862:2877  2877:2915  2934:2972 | -0.01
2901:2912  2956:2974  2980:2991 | 0.28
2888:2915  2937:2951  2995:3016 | -0.12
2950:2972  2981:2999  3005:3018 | -0.08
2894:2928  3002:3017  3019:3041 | -0.21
